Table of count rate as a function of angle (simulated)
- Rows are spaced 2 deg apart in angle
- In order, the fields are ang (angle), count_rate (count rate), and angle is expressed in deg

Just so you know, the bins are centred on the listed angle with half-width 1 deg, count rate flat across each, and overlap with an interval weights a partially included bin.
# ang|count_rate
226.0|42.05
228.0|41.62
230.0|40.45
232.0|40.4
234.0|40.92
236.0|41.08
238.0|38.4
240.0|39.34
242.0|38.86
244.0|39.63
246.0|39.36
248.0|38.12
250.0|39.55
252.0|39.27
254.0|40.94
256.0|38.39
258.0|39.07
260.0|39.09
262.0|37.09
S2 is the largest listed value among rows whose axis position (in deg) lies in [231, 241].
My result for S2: 41.08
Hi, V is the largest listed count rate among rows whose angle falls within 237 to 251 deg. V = 39.63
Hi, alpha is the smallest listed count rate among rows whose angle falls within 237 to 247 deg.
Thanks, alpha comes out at 38.4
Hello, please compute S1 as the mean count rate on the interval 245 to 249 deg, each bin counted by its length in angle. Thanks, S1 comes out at 38.7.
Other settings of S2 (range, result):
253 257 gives 40.94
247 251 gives 39.55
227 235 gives 41.62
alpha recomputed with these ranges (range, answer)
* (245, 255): 38.12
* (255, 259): 38.39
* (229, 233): 40.4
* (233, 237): 40.92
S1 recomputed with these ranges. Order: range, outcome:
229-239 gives 40.2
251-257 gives 39.5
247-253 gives 39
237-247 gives 39.1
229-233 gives 40.4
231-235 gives 40.7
